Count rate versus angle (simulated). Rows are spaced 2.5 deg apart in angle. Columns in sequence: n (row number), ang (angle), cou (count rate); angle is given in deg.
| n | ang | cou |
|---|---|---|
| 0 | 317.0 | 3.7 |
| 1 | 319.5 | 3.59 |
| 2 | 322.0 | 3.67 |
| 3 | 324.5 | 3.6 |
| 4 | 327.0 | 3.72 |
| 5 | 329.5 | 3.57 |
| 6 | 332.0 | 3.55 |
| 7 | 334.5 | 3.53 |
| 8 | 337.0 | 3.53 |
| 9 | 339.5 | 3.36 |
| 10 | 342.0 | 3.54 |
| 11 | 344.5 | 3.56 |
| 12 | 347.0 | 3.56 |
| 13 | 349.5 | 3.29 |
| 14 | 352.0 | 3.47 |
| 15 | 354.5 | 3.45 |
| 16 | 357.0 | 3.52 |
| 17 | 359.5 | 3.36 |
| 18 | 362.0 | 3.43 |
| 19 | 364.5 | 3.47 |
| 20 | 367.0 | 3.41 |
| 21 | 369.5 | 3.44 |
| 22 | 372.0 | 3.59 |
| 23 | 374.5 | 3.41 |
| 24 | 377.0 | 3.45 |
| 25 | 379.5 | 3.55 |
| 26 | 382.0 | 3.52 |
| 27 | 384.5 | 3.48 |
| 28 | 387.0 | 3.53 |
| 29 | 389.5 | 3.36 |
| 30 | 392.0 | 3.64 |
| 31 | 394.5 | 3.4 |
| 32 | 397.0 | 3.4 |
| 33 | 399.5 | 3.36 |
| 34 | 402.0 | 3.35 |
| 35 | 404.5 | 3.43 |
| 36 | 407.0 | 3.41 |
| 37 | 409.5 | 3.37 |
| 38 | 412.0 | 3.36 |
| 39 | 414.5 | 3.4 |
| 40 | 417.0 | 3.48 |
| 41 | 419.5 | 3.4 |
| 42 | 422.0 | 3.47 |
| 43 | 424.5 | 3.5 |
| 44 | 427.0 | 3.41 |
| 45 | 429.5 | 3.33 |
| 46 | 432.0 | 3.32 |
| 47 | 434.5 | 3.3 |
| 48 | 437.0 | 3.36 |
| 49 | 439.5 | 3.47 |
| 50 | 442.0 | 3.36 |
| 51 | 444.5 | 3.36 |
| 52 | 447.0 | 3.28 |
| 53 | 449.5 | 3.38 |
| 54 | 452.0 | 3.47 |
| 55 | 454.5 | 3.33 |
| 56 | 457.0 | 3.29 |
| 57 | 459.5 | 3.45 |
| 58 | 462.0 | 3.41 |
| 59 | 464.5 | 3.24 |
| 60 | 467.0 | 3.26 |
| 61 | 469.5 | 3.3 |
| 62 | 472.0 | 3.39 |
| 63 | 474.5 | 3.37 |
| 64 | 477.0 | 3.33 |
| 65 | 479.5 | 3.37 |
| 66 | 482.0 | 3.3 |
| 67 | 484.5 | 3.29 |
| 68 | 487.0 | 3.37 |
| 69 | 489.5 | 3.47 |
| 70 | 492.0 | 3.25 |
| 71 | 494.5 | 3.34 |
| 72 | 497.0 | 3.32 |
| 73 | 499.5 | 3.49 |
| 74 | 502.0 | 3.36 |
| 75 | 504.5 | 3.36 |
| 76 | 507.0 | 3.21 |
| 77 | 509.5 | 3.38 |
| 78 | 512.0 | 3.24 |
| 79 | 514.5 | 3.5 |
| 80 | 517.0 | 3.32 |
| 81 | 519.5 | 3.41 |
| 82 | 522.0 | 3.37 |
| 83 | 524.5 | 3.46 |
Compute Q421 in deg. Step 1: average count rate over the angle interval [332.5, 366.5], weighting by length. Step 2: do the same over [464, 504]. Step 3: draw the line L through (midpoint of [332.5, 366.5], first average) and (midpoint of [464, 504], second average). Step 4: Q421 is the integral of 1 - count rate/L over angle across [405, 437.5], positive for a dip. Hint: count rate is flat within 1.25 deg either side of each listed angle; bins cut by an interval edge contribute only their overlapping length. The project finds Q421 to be 0.06 deg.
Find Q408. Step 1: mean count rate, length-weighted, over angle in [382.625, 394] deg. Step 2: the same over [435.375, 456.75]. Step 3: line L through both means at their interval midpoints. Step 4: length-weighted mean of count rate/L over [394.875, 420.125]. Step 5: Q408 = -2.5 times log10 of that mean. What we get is 0.02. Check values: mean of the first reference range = 3.5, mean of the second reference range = 3.37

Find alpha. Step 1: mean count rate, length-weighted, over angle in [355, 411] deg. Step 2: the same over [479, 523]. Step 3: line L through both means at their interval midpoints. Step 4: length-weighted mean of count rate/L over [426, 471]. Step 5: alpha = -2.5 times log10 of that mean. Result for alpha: 0.01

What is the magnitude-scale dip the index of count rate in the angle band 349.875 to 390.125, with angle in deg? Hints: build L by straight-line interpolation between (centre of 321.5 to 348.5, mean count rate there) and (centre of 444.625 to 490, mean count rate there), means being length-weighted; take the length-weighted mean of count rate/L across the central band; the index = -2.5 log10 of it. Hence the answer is 0.01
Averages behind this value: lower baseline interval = 3.56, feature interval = 3.46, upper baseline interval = 3.35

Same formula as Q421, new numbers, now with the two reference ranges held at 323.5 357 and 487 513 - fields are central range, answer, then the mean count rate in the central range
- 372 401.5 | 0.0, 3.47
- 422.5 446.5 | 0.3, 3.38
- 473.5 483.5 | 0.1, 3.34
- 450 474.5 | 0.2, 3.35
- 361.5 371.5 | 0.1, 3.45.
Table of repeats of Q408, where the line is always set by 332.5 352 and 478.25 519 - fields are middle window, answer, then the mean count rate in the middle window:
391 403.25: 0.00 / 3.43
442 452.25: 0.01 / 3.36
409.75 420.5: 0.00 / 3.41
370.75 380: -0.01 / 3.5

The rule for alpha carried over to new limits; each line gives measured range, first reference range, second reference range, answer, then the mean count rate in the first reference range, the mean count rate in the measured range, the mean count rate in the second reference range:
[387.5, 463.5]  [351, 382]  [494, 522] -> 0.01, 3.46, 3.4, 3.36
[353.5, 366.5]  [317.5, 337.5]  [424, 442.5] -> 0.03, 3.6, 3.44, 3.38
